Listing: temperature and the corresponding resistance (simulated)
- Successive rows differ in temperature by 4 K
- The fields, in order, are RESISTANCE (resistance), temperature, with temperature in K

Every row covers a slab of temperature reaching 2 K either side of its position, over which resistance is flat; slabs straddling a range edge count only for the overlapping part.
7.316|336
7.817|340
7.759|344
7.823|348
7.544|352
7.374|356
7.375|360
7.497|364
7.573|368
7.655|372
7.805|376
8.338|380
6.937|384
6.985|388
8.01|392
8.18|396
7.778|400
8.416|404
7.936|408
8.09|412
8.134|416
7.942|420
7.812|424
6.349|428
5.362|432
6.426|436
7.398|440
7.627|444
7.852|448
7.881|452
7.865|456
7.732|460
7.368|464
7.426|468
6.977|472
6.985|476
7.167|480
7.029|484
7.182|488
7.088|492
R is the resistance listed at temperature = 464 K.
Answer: 7.368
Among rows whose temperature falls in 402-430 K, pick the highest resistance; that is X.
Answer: 8.416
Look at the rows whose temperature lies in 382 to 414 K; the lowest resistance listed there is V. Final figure 6.937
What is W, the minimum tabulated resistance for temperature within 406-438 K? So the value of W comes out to 5.362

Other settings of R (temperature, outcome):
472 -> 6.977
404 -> 8.416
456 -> 7.865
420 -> 7.942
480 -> 7.167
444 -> 7.627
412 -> 8.09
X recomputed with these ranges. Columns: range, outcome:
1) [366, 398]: 8.338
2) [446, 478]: 7.881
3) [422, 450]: 7.852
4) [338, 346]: 7.817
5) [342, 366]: 7.823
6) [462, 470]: 7.426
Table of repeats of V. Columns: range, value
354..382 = 7.374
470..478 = 6.977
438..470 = 7.368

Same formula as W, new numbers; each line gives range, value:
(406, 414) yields 7.936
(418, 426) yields 7.812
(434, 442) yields 6.426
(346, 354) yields 7.544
